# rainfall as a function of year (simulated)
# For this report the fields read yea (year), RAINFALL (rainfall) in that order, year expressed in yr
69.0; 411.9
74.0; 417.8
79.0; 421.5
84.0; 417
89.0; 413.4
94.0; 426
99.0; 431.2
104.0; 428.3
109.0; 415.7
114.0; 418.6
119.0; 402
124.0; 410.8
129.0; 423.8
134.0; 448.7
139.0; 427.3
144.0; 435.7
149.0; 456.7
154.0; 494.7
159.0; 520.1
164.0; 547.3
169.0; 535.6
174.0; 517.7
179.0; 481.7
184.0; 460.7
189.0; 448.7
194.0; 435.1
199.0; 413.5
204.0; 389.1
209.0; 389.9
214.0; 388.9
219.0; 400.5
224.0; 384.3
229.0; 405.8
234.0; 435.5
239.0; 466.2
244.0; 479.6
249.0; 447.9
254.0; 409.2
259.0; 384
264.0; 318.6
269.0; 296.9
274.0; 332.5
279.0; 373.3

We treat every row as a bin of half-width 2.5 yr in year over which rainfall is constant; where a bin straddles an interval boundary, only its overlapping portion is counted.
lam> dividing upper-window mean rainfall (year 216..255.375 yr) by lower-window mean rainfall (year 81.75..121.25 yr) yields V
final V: 1.0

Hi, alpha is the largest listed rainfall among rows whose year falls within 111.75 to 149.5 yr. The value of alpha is 456.7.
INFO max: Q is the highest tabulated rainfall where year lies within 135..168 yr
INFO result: 547.3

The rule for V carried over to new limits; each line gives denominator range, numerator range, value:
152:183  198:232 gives 0.77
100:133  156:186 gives 1.22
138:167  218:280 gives 0.82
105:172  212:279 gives 0.87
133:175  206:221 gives 0.81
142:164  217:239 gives 0.85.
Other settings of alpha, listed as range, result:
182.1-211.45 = 460.7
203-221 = 400.5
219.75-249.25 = 479.6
